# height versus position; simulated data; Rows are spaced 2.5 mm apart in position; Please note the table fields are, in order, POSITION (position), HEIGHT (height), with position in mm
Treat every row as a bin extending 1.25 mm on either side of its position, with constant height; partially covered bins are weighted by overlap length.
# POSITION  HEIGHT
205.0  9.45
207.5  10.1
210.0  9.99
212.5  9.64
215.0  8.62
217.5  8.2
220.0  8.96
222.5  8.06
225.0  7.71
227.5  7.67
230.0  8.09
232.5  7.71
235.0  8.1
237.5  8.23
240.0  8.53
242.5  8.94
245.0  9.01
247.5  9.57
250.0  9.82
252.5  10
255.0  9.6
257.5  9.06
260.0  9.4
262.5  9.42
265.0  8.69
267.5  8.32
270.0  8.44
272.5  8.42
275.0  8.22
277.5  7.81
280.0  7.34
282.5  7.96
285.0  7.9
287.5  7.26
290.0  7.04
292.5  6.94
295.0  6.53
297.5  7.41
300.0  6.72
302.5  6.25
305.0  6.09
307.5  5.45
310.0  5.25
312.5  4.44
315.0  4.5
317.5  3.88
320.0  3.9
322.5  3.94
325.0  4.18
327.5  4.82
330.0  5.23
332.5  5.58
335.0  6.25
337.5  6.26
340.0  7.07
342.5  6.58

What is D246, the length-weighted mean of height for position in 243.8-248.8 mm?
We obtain 9.3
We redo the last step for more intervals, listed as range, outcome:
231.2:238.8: 8.02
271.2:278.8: 8.15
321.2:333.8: 4.75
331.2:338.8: 6.03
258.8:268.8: 8.95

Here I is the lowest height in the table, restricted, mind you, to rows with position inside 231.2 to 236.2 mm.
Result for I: 7.71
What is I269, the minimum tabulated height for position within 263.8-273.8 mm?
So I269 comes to 8.32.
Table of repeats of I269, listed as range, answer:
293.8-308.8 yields 5.45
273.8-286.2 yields 7.34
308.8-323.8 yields 3.88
